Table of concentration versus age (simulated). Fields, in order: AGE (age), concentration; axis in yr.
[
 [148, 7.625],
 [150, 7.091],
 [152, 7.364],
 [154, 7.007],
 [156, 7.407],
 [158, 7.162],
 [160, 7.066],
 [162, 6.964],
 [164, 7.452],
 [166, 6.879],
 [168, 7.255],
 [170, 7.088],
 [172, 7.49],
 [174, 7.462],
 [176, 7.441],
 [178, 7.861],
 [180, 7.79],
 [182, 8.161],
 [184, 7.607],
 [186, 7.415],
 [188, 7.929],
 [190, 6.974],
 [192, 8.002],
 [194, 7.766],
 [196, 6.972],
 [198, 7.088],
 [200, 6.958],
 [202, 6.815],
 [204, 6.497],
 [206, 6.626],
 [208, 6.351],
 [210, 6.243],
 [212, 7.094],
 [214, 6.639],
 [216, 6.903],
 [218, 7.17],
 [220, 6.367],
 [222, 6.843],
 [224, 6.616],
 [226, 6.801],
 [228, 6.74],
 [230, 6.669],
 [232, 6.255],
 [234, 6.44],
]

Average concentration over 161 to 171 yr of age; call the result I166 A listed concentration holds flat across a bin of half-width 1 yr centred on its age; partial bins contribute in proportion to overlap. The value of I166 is 7.13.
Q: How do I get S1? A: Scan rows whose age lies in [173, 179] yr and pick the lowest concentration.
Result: 7.441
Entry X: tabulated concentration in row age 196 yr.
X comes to 6.972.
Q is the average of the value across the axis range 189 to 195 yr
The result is 7.58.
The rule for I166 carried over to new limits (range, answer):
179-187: 7.74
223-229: 6.72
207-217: 6.65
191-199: 7.46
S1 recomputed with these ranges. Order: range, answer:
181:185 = 7.607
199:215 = 6.243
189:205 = 6.497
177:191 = 6.974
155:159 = 7.162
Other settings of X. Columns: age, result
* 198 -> 7.088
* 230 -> 6.669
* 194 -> 7.766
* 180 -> 7.79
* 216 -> 6.903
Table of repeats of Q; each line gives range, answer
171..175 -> 7.48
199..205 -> 6.76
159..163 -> 7.02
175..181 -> 7.7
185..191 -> 7.44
